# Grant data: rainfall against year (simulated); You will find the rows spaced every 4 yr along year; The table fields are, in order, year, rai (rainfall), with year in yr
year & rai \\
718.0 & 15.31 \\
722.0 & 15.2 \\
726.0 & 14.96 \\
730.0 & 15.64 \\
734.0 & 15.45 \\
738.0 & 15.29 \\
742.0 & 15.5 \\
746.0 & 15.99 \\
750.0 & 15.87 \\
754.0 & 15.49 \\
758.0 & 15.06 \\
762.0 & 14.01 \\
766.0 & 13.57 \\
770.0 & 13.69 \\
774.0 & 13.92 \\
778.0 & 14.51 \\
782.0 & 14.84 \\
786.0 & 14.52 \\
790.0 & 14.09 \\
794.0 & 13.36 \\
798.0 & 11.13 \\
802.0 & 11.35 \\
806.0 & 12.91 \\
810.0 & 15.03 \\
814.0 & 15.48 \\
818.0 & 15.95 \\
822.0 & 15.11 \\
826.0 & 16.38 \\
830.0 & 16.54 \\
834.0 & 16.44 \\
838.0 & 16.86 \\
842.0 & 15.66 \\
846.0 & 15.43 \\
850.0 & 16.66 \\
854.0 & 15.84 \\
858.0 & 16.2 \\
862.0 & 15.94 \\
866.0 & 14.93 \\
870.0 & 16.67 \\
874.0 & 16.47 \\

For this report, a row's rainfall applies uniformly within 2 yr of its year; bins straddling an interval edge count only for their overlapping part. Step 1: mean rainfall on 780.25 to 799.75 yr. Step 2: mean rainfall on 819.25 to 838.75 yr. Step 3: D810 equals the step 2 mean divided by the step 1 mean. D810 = 1.2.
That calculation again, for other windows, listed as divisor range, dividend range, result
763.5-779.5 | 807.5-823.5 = 1.10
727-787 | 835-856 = 1.08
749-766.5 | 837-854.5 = 1.08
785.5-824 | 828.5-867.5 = 1.16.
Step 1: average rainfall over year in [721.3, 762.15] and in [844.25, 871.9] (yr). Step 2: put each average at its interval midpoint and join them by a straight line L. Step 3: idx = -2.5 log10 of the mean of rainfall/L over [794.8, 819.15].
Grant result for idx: 0.16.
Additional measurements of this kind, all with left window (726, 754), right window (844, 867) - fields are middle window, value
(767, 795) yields 0.112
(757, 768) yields 0.109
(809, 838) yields -0.011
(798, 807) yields 0.310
